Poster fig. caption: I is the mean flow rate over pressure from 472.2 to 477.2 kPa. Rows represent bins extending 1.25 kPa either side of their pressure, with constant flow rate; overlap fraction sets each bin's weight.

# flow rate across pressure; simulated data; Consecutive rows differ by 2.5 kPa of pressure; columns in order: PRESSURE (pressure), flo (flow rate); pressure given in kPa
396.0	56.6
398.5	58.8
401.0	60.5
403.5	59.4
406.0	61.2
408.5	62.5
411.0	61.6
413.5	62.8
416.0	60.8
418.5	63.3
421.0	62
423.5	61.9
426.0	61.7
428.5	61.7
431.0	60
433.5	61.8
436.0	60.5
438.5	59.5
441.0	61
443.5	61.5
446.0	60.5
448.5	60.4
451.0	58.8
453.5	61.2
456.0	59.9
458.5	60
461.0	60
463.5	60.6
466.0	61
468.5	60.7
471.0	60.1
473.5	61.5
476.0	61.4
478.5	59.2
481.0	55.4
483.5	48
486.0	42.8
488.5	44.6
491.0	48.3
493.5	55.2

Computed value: 61.4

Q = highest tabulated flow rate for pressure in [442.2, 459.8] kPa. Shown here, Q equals 61.5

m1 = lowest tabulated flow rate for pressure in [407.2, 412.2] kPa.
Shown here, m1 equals 61.6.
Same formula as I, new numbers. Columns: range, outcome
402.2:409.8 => 61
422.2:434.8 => 61.4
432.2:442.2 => 60.7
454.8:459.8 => 60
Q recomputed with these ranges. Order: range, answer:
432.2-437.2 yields 61.8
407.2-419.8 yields 63.3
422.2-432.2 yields 61.9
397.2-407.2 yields 61.2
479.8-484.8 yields 55.4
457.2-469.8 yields 61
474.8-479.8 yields 61.4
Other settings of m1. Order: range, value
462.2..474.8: 60.1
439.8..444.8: 61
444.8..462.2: 58.8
